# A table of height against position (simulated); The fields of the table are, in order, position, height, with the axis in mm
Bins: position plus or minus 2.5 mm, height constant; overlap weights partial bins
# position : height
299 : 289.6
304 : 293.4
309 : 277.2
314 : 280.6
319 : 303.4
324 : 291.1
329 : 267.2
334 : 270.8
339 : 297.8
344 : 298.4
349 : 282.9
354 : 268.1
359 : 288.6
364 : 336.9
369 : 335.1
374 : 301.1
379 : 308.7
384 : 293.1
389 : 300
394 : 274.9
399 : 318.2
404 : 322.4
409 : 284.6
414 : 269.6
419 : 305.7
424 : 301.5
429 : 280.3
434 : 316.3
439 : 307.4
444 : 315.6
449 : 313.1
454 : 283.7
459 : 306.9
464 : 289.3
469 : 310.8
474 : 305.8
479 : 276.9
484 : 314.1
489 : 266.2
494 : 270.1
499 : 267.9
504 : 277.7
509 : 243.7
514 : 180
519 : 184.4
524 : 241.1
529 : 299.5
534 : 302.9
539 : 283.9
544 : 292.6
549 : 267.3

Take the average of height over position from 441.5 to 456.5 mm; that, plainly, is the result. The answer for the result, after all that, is 304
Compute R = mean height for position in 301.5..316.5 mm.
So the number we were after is 284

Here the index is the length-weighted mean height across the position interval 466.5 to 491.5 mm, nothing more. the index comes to 295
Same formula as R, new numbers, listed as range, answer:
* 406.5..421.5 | 287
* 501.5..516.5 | 234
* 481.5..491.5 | 290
